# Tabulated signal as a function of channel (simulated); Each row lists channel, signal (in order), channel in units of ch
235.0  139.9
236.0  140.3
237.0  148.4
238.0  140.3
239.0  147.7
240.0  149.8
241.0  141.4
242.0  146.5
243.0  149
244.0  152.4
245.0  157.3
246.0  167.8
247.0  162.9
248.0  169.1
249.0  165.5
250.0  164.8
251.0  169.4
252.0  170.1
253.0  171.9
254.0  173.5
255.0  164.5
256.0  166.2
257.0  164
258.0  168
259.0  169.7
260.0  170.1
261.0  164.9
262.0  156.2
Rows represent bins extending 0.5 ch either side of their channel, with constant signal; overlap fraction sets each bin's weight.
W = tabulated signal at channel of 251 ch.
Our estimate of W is 169.4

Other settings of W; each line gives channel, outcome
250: 164.8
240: 149.8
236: 140.3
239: 147.7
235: 139.9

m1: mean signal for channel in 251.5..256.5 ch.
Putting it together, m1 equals 169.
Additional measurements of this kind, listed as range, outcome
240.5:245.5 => 149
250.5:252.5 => 170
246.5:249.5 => 166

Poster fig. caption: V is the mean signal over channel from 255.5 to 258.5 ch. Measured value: 166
